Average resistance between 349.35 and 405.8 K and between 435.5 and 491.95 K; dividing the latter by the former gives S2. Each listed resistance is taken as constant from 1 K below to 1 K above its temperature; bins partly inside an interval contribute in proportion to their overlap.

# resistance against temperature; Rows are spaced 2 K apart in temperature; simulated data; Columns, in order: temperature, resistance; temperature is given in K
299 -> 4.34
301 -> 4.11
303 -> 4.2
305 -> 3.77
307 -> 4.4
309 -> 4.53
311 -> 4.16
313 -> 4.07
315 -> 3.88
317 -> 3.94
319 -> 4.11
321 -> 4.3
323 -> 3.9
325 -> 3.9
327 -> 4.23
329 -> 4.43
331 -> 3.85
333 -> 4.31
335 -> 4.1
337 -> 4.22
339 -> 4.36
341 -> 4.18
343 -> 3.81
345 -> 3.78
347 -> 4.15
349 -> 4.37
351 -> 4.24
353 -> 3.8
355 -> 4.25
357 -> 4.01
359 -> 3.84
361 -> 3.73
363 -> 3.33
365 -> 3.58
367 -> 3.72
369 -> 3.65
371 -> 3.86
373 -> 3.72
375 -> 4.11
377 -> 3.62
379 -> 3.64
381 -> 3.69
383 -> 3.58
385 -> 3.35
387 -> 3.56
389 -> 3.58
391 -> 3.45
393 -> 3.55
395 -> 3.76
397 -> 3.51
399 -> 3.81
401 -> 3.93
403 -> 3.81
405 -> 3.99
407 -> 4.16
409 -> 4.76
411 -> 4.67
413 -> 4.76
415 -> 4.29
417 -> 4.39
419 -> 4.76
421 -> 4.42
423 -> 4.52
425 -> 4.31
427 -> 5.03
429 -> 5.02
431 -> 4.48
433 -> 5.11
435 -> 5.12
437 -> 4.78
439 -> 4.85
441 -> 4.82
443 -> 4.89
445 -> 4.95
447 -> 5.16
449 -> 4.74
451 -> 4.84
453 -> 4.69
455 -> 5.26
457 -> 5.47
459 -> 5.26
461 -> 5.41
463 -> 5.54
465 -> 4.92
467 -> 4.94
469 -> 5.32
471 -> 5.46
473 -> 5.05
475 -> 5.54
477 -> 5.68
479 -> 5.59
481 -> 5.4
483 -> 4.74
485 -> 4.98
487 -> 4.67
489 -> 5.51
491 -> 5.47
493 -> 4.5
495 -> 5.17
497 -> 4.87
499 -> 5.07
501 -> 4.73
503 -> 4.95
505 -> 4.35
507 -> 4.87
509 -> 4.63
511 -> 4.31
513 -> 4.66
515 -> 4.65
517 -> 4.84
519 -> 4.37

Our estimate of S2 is 1.37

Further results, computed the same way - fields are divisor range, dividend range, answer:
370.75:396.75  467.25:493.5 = 1.44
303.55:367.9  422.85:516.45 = 1.23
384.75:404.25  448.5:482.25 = 1.44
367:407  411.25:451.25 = 1.28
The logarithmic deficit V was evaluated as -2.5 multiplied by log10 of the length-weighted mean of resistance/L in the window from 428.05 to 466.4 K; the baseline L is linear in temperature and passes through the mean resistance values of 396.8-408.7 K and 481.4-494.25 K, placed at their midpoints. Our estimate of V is -0.12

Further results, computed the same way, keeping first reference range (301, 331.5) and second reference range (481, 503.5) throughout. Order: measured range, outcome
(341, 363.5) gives 0.087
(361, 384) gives 0.192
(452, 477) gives -0.087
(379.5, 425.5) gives 0.134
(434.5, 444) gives -0.035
